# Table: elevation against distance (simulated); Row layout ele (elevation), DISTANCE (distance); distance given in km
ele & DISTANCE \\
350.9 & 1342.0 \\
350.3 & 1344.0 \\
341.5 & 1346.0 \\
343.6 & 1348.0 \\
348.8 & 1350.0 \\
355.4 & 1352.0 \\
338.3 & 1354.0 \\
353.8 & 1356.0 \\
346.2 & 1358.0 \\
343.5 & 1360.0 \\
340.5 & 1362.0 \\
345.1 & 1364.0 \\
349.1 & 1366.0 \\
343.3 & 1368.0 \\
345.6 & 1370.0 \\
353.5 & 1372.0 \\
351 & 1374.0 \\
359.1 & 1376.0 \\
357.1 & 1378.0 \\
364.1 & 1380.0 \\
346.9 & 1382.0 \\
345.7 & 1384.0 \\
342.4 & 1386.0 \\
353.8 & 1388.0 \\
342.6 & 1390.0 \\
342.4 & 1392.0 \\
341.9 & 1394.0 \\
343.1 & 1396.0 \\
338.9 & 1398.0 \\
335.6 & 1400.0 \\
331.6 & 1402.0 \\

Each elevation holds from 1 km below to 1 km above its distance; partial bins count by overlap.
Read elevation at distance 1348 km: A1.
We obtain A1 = 343.6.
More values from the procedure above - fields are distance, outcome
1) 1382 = 346.9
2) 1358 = 346.2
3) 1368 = 343.3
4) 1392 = 342.4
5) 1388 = 353.8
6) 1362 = 340.5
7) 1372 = 353.5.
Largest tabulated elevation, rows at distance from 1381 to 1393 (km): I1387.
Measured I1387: 353.8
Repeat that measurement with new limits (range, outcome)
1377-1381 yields 364.1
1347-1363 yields 355.4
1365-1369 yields 349.1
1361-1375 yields 353.5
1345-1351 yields 348.8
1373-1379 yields 359.1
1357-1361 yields 346.2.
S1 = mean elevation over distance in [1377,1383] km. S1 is 356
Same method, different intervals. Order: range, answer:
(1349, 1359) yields 349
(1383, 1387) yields 344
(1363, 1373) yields 347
